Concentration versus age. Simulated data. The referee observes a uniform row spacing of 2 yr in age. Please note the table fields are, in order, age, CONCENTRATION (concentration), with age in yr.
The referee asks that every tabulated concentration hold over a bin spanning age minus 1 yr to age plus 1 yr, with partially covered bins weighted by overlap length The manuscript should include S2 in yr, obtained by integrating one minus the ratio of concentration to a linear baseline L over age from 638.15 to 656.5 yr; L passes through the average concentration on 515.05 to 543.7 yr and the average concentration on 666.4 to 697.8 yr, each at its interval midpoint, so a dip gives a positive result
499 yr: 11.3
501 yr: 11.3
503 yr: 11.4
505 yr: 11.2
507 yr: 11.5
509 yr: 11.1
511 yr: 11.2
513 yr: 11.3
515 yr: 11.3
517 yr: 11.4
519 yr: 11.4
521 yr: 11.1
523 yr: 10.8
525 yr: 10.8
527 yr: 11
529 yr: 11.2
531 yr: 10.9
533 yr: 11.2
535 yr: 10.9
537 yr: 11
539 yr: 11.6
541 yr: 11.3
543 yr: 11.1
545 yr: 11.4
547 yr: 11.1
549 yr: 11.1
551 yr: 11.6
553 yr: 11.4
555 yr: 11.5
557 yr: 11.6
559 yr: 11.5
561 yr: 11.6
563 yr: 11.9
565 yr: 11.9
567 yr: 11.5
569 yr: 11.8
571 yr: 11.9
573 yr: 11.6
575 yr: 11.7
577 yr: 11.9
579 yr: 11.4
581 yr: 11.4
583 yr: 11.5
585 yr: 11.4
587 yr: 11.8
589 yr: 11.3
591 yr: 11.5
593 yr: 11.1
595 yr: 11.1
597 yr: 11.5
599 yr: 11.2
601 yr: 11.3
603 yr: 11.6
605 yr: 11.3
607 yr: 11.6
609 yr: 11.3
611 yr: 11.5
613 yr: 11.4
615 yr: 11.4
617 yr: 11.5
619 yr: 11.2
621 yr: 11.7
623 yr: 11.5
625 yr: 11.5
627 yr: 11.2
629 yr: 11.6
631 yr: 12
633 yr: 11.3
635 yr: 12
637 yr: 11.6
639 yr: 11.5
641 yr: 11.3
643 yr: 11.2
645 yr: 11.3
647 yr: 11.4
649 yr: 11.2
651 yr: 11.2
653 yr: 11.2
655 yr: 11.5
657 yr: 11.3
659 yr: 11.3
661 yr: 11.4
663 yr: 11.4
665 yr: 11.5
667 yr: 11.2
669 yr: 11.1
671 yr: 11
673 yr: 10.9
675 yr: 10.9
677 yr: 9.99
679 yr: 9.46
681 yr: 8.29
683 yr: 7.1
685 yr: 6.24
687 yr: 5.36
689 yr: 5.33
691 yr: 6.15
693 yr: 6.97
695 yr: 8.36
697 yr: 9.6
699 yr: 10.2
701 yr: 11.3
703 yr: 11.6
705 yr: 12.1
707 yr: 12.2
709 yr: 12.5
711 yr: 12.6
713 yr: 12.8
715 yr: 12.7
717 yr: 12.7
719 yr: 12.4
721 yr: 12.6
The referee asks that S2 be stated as -4.30 yr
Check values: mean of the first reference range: 11.1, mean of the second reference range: 8.58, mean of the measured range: 11.3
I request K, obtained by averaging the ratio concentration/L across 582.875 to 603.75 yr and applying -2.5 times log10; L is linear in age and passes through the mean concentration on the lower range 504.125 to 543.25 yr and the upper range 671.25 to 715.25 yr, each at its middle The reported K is -0.08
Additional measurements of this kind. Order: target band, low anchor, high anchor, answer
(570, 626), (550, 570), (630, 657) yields 0.01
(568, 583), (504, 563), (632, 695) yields -0.08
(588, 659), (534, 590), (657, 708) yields -0.08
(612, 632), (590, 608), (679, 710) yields -0.07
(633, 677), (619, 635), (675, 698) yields -0.17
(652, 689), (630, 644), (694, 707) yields 0.12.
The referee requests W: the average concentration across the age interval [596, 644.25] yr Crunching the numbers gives 11.5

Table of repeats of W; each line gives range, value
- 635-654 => 11.4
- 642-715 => 10.3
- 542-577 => 11.6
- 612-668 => 11.4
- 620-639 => 11.6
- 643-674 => 11.3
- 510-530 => 11.2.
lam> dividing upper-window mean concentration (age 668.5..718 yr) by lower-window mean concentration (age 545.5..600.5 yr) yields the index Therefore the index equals 0.9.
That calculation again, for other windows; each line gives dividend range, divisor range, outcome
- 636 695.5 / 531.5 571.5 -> 0.87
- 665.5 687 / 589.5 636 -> 0.83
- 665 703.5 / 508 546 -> 0.81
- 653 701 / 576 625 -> 0.83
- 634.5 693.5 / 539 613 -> 0.88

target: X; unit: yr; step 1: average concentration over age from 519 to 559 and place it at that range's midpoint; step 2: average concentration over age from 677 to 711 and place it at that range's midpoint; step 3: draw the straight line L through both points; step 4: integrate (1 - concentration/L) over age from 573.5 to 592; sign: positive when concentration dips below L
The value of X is -1.65 yr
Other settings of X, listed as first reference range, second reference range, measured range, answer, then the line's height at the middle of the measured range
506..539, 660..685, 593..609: -1.1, 10.6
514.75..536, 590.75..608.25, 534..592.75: -1.4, 11.2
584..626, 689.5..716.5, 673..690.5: 4.6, 10.8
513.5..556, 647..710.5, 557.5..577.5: -1.4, 10.9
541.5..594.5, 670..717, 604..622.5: -0.9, 10.9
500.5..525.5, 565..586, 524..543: 0.4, 11.4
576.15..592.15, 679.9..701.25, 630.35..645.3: -3.1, 9.54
